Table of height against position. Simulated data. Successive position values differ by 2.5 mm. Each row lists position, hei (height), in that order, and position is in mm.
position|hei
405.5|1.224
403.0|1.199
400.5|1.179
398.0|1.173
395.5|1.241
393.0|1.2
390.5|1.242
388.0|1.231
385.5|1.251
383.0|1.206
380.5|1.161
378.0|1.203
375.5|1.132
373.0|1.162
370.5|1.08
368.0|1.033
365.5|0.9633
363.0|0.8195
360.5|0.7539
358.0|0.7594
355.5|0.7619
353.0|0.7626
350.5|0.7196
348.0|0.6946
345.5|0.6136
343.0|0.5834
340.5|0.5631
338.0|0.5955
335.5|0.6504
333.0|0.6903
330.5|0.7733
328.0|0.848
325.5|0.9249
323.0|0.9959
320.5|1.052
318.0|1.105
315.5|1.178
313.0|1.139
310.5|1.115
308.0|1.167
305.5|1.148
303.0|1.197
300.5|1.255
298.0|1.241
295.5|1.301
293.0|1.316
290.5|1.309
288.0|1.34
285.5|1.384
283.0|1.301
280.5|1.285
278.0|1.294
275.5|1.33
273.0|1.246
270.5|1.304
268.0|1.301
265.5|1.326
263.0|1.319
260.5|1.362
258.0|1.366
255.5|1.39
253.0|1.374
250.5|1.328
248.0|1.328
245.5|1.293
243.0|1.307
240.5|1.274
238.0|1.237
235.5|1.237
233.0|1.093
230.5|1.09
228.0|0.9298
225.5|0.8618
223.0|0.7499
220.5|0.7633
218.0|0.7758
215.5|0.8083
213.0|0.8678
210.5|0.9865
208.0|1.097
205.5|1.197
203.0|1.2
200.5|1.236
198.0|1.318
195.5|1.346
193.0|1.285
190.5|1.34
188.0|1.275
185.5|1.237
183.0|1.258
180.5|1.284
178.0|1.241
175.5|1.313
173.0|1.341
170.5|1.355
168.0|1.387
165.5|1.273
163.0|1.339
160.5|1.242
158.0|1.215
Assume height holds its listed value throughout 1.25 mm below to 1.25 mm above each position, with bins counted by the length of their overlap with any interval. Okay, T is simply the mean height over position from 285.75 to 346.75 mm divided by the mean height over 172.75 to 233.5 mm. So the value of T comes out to 0.91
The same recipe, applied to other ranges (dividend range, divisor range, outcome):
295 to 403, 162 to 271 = 0.83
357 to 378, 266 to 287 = 0.75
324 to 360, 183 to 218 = 0.62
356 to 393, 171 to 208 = 0.84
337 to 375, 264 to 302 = 0.61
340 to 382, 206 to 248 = 0.85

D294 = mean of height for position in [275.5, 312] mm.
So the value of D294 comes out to 1.26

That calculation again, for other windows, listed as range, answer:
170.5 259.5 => 1.18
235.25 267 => 1.32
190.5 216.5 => 1.15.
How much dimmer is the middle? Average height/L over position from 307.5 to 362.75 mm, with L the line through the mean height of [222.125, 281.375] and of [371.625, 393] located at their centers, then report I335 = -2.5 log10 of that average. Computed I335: 0.41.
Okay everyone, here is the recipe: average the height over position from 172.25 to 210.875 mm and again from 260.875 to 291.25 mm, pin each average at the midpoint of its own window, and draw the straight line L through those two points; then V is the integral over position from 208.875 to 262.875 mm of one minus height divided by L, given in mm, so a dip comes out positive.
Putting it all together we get 6.99 mm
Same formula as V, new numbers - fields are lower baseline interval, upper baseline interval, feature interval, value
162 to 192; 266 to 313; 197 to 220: 4.5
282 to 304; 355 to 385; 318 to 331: 2.6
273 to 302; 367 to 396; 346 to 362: 6.3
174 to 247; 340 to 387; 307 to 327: -2.0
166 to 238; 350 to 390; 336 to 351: 5.9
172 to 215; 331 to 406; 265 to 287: -4.3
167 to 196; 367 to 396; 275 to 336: 4.5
